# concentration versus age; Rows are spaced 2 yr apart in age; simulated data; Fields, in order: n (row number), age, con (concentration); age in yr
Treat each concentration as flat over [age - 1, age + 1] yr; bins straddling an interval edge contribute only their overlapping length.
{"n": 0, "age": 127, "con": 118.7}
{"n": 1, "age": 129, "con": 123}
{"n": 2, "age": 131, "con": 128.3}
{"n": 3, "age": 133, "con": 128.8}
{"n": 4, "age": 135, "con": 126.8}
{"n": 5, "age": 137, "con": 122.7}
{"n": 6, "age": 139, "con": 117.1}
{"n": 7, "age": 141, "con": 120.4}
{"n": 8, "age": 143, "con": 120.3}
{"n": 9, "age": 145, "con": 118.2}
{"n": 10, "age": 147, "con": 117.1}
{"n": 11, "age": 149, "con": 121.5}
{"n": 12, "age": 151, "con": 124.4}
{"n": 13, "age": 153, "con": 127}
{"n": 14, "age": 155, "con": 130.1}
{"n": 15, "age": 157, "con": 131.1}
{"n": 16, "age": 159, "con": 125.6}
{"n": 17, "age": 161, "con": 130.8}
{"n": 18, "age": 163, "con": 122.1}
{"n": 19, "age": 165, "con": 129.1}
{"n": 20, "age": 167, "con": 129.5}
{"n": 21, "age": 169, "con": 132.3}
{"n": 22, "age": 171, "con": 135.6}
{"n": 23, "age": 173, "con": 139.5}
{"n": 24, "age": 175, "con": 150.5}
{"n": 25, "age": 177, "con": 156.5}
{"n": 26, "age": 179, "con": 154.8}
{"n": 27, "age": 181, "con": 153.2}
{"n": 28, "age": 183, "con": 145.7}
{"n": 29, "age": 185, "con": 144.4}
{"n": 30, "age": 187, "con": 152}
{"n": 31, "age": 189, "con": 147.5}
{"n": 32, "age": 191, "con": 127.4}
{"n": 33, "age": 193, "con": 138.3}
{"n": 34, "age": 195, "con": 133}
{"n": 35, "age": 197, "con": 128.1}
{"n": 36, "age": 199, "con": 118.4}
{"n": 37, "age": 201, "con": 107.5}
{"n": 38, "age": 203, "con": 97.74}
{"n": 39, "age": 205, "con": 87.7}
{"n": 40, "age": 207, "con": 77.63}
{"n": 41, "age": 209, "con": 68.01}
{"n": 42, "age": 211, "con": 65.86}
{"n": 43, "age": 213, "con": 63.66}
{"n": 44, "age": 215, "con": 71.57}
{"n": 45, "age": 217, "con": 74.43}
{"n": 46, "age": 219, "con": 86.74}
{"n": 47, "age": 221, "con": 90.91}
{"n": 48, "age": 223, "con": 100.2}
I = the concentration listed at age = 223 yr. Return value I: 100.2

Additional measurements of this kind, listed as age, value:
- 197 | 128.1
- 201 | 107.5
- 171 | 135.6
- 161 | 130.8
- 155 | 130.1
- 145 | 118.2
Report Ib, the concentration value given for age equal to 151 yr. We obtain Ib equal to 124.4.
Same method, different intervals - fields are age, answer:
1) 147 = 117.1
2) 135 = 126.8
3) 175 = 150.5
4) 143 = 120.3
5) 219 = 86.74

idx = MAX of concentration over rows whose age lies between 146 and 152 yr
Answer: 124.4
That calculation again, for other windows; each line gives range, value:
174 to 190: 156.5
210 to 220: 86.74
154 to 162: 131.1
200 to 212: 107.5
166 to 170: 132.3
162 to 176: 150.5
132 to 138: 128.8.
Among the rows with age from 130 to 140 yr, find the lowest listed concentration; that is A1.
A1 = 117.1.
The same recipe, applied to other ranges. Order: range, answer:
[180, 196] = 127.4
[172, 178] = 139.5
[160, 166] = 122.1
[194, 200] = 118.4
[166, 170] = 129.5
